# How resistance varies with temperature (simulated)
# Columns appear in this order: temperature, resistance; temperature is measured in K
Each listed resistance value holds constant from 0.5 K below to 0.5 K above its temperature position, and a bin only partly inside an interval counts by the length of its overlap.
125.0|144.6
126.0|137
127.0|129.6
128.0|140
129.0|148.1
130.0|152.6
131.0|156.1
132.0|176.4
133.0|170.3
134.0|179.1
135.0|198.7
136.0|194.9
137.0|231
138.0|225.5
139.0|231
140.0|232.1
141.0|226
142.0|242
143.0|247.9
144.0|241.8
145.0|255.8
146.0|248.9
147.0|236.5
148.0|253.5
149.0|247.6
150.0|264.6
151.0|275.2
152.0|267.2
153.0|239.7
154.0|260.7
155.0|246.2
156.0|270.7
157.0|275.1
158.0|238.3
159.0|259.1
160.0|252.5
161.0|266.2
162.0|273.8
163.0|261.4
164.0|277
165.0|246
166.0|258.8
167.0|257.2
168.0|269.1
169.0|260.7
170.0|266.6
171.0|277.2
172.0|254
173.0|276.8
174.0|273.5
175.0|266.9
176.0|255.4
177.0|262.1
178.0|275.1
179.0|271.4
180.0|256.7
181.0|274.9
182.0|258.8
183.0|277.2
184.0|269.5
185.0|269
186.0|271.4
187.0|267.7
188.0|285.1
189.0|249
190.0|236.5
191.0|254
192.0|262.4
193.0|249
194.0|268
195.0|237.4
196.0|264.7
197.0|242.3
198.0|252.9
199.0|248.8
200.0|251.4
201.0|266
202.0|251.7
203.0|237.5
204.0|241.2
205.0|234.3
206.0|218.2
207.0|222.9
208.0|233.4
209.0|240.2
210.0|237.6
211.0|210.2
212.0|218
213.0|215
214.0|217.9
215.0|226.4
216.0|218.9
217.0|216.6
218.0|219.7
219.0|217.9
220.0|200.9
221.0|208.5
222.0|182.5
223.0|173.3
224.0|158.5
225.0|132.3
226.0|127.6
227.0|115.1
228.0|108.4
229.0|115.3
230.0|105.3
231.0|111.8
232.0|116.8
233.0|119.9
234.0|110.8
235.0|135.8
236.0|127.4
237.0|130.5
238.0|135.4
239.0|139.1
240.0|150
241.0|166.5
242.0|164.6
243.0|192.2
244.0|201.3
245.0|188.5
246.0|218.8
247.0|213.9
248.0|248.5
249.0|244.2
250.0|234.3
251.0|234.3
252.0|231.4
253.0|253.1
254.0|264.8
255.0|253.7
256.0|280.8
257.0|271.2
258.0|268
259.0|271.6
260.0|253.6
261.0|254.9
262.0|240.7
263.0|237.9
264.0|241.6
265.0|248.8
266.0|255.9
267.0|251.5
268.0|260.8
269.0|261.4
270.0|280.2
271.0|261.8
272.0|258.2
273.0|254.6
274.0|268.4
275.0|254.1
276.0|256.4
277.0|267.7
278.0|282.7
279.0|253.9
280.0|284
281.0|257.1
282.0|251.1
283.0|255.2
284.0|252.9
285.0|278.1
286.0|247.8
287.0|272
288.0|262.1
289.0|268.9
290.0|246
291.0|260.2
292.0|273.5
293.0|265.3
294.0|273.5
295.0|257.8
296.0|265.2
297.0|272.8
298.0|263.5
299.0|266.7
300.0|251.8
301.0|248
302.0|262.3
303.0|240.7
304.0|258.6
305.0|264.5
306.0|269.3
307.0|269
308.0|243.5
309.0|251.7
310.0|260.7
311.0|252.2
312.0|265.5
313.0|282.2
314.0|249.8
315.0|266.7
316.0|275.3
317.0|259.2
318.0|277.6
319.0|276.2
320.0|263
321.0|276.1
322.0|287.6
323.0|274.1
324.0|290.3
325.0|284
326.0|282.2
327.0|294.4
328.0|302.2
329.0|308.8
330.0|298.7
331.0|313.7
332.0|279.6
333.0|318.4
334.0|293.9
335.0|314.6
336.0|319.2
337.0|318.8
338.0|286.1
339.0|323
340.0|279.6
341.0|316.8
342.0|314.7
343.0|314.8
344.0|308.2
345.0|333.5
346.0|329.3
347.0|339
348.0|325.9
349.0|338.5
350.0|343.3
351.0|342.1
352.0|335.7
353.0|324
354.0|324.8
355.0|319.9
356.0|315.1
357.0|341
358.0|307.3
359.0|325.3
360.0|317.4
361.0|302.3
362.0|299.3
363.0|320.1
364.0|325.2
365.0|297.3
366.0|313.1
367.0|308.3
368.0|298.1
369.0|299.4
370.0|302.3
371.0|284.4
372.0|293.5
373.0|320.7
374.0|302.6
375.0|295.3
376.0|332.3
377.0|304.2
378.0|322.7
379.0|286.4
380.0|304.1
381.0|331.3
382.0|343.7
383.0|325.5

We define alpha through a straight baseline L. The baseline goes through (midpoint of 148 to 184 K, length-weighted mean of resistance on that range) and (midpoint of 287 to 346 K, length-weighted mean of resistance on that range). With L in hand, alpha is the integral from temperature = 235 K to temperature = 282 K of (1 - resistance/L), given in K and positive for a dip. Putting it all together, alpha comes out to 6.91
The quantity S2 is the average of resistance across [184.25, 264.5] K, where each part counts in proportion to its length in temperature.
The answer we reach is 213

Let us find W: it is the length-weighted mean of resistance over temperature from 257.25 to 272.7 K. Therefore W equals 257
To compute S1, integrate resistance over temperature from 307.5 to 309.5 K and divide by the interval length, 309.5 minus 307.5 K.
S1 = 248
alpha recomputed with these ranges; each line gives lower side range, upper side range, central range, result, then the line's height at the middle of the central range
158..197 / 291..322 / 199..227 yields 5.3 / 263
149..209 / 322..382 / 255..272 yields 1.5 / 284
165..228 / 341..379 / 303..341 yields 2.1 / 298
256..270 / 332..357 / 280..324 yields 3.5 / 287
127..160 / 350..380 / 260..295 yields 2.3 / 278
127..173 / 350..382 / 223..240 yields 8.9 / 265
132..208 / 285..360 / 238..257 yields 3.9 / 270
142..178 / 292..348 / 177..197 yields 0.1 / 263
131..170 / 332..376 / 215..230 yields 5.4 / 268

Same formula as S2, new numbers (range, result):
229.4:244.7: 141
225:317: 231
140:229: 241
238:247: 177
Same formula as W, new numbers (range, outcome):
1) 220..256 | 174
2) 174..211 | 254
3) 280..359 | 286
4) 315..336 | 289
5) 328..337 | 306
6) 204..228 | 201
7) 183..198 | 259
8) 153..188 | 265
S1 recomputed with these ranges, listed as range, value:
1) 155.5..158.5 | 261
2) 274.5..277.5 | 259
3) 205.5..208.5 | 225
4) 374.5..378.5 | 314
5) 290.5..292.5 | 267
